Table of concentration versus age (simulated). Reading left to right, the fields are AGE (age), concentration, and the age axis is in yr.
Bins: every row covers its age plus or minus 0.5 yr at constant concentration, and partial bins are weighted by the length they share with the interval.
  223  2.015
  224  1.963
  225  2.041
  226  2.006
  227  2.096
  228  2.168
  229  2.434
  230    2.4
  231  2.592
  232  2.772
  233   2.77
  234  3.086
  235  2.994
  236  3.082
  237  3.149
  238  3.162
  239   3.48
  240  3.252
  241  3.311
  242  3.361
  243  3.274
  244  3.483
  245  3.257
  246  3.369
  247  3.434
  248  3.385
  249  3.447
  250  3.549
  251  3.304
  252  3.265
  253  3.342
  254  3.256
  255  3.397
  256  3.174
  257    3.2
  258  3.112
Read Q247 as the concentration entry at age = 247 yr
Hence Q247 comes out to 3.434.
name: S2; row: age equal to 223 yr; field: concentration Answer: 2.015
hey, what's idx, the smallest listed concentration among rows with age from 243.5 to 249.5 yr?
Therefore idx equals 3.257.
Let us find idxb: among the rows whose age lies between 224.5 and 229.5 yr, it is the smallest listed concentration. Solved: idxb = 2.006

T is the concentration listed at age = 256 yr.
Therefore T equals 3.174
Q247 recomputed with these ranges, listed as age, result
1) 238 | 3.162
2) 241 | 3.311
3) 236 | 3.082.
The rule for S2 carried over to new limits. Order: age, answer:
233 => 2.77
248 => 3.385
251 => 3.304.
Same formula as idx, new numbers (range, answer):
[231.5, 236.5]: 2.77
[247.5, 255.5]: 3.256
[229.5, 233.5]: 2.4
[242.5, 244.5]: 3.274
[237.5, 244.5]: 3.162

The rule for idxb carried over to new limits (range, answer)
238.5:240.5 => 3.252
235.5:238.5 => 3.082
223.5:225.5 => 1.963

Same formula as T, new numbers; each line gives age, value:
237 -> 3.149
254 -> 3.256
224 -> 1.963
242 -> 3.361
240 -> 3.252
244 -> 3.483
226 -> 2.006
